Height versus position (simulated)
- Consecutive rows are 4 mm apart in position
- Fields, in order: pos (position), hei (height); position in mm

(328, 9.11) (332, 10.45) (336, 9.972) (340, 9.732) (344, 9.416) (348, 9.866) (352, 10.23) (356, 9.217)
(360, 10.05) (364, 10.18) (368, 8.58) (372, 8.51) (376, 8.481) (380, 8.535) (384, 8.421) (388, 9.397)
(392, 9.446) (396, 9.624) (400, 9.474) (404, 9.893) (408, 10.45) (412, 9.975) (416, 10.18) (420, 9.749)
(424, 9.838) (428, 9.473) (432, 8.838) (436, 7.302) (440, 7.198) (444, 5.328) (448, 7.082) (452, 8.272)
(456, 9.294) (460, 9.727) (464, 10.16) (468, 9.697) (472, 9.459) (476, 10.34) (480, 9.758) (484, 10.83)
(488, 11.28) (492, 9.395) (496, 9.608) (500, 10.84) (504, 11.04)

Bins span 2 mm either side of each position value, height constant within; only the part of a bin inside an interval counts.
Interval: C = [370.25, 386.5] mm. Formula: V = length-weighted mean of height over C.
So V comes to 8.51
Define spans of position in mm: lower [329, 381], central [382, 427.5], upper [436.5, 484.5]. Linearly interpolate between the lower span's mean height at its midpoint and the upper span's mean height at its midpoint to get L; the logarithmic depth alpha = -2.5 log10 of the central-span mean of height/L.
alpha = -0.06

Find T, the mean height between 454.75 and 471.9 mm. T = 9.71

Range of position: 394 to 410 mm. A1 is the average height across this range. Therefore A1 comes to 9.86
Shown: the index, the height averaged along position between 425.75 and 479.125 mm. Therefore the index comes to 8.66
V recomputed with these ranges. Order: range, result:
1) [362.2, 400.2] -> 9.04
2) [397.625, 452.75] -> 8.81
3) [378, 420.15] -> 9.55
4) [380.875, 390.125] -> 8.87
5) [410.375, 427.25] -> 9.9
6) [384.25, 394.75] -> 9.27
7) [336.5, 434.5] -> 9.48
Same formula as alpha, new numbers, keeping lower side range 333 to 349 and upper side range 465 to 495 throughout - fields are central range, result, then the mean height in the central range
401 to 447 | 0.122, 8.9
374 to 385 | 0.164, 8.48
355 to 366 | -0.005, 9.87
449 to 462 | 0.126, 8.94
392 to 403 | 0.039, 9.56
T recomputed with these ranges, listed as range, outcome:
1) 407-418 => 10.2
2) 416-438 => 9.14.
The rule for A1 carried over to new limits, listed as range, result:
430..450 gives 7.15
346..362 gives 9.84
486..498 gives 10.1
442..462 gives 7.94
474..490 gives 10.6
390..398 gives 9.54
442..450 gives 6.21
